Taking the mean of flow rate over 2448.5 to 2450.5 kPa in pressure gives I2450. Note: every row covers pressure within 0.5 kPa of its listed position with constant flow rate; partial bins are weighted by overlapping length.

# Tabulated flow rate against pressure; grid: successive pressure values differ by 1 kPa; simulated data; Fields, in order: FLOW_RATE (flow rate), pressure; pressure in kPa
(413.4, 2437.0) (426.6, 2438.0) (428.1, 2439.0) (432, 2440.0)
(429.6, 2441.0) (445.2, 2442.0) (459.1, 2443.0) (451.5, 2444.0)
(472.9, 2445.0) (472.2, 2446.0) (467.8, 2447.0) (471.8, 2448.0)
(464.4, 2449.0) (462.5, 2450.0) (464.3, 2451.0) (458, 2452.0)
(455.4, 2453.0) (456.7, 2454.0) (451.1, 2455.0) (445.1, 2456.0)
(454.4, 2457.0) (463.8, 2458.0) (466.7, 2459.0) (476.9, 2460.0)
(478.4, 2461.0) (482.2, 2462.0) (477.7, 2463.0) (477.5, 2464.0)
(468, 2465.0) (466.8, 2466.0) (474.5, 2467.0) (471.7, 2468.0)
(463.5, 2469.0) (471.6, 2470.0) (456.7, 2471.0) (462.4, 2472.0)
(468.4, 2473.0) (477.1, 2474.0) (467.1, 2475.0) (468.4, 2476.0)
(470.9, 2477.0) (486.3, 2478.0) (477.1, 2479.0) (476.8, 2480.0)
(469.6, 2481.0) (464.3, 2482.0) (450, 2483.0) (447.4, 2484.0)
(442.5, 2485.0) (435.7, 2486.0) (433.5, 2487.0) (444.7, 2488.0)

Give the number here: 463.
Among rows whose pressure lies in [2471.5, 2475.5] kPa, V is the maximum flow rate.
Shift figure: 477.1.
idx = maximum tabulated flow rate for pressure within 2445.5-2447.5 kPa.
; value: 472.2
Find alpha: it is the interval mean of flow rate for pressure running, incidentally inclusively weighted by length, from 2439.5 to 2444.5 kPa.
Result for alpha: 443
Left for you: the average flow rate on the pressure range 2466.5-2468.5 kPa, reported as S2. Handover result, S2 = 473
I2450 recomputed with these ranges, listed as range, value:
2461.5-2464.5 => 479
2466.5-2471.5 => 468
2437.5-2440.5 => 429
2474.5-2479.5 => 474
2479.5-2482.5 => 470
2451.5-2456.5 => 453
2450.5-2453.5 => 459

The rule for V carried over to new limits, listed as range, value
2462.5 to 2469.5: 477.7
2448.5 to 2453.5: 464.4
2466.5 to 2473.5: 474.5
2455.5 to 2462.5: 482.2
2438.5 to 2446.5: 472.9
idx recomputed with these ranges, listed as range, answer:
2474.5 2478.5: 486.3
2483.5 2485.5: 447.4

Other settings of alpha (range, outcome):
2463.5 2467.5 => 472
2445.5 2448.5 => 471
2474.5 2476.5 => 468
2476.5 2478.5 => 479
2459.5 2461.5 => 478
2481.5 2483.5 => 457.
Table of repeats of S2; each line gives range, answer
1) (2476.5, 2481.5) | 476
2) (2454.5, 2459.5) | 456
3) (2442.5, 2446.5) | 464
